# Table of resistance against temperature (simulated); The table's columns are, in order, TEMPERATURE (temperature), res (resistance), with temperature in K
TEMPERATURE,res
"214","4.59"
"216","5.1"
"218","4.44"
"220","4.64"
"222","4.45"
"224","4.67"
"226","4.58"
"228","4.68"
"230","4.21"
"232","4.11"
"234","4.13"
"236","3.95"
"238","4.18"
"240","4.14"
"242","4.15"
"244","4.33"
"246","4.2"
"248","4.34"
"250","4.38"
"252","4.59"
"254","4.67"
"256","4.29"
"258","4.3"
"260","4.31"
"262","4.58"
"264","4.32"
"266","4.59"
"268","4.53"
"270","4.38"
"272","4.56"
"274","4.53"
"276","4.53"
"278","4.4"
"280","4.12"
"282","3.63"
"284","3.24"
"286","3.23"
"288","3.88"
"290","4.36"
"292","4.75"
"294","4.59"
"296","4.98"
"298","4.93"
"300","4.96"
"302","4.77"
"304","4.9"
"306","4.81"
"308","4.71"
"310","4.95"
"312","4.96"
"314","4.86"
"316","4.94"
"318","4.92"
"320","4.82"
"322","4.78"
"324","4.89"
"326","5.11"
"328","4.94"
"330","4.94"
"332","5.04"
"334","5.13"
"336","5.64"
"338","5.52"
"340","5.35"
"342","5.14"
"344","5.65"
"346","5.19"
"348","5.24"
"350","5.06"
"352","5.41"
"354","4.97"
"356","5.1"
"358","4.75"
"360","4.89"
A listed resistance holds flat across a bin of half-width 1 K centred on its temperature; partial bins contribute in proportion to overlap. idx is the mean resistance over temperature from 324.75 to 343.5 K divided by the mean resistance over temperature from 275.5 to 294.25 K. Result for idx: 1.29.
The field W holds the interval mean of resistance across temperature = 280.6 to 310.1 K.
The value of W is 4.43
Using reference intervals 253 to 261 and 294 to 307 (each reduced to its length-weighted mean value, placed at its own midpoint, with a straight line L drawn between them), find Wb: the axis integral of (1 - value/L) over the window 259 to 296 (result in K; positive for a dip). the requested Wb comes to 2.7 K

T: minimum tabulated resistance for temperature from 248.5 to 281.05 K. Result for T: 4.12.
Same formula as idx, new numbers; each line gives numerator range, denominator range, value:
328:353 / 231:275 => 1.21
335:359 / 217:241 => 1.21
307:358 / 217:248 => 1.18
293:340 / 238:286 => 1.16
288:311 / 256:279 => 1.07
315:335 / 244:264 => 1.13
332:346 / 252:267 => 1.21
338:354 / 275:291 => 1.35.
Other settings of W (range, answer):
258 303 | 4.37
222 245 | 4.29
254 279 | 4.45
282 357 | 4.87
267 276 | 4.5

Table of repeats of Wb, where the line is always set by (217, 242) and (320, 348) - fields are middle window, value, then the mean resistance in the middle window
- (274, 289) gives 2.7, 3.91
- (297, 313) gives 0.2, 4.87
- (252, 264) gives 0.3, 4.43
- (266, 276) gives 0.3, 4.51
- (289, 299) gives 0.3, 4.72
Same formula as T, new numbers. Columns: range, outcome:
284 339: 3.23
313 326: 4.78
